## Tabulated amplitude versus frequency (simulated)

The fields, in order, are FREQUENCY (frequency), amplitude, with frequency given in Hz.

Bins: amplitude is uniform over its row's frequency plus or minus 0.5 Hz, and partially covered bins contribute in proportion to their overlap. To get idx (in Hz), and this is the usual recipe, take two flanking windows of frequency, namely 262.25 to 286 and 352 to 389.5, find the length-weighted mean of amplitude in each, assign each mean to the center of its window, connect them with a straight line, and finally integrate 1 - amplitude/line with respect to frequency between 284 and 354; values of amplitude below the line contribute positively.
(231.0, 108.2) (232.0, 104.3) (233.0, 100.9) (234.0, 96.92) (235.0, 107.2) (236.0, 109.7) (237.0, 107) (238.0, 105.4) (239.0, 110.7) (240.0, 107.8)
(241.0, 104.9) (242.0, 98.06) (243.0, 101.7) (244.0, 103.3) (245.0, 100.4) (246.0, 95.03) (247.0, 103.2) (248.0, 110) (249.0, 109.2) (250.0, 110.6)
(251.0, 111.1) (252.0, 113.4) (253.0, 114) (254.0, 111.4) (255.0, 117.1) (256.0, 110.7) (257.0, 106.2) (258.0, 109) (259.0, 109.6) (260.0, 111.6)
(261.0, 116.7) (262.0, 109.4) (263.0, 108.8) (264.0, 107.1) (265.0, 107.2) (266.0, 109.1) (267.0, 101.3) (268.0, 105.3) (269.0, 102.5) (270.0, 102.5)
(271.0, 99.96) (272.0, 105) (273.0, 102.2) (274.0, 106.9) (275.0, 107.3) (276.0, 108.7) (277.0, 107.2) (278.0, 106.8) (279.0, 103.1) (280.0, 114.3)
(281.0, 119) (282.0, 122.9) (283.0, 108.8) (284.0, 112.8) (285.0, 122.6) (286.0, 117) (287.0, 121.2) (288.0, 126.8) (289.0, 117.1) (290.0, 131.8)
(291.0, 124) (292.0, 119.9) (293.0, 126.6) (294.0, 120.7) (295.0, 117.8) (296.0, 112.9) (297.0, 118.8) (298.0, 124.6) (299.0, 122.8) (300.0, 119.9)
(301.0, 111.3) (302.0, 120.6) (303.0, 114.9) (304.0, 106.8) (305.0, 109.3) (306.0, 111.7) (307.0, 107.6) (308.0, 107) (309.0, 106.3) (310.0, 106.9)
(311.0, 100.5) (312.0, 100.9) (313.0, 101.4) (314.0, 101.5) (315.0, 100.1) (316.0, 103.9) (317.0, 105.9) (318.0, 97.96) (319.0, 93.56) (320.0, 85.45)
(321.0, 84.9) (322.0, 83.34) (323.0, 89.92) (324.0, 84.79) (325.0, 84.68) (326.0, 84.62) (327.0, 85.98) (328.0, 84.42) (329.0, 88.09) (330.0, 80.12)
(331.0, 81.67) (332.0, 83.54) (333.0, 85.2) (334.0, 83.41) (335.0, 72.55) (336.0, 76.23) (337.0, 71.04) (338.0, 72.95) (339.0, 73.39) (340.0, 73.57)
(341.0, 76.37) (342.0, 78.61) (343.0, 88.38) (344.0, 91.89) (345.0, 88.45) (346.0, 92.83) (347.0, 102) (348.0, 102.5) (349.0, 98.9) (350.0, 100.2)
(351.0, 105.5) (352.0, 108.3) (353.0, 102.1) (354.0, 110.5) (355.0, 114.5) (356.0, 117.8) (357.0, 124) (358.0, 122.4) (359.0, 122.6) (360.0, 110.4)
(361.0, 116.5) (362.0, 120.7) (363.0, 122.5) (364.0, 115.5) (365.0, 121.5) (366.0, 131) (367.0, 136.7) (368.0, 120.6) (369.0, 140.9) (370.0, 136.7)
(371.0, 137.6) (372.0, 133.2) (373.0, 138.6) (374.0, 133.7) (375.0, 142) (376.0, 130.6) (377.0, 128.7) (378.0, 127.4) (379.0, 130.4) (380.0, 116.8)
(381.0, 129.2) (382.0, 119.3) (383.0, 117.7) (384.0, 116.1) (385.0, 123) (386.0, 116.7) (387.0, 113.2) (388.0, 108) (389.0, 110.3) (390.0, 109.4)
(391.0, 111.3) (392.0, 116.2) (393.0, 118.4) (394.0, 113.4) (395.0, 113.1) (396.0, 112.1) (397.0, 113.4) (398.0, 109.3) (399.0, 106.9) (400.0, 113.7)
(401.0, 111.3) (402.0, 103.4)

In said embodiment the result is 8.9 Hz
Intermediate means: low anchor 109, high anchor 123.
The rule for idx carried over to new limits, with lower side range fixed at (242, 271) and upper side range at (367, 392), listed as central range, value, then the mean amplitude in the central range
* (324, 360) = 8.2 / 92.4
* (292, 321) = 1.4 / 109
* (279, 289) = -0.6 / 118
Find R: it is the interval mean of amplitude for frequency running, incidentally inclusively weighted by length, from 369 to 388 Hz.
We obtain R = 127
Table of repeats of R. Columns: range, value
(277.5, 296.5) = 118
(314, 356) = 90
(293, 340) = 97.5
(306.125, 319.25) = 103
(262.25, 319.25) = 111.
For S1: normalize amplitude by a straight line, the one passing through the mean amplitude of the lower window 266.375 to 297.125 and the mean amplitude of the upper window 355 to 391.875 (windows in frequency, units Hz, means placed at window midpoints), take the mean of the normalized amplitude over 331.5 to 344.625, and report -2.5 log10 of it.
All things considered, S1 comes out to 0.45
